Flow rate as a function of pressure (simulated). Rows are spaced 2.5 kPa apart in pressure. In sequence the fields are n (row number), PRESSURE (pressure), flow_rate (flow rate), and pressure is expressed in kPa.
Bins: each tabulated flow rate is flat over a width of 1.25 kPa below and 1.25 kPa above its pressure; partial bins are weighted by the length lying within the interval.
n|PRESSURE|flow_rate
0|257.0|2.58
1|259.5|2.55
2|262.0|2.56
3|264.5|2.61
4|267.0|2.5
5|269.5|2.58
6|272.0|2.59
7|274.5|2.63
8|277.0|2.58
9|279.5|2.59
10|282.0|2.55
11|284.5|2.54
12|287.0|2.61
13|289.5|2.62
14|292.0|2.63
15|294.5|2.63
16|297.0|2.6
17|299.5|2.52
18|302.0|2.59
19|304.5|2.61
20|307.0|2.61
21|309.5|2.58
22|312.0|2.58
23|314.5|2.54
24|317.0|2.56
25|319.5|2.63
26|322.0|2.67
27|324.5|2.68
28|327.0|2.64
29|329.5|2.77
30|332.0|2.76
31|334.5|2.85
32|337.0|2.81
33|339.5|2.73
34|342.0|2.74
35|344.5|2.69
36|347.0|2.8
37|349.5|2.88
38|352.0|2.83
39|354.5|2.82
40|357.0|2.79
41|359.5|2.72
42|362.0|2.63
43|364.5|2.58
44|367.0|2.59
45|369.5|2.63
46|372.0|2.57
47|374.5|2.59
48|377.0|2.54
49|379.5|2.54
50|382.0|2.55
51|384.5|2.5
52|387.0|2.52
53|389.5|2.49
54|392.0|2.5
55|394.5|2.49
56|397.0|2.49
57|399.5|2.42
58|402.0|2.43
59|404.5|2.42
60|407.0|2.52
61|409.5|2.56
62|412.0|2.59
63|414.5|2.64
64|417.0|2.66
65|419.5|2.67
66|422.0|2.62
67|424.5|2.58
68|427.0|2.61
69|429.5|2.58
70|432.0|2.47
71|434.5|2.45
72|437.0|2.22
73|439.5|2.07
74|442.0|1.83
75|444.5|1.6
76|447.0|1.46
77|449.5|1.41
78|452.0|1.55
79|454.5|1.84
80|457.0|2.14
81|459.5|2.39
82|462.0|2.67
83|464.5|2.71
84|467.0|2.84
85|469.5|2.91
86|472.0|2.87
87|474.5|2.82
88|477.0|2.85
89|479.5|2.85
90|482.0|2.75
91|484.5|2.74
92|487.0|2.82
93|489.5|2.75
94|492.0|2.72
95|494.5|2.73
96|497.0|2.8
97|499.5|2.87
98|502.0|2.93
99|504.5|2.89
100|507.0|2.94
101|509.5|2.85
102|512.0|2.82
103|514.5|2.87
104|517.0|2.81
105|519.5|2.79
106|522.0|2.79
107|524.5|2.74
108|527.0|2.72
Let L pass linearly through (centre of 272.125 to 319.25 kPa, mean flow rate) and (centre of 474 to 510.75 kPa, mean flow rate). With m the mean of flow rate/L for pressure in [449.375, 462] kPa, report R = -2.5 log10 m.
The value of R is 0.36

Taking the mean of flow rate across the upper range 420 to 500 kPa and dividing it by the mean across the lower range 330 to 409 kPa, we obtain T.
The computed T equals 0.9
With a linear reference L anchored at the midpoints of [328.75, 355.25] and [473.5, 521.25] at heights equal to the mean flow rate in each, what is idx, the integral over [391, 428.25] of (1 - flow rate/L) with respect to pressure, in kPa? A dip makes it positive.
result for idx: 3.4 kPa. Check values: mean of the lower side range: 2.79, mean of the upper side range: 2.82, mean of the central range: 2.55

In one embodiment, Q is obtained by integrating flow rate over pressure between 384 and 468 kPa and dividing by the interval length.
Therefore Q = 2.35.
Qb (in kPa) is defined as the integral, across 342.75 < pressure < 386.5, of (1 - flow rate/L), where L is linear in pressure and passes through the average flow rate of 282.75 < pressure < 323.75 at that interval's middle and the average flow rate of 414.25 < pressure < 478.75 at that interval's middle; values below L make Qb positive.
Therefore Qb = -2.9 kPa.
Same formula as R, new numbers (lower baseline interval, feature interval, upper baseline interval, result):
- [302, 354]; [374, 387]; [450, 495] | 0.05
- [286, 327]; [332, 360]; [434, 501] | -0.09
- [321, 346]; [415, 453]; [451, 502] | 0.21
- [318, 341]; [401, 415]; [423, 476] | -0.04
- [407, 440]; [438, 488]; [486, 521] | 0.14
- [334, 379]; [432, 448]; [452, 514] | 0.34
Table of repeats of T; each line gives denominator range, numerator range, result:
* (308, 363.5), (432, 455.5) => 0.69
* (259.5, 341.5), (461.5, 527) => 1.07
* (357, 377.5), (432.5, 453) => 0.71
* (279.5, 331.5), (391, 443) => 0.95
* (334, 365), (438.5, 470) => 0.76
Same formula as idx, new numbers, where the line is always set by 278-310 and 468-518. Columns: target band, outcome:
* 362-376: 0.5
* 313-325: 0.0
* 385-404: 1.7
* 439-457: 7.0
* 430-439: 1.3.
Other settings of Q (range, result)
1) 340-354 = 2.79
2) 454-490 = 2.68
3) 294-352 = 2.68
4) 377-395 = 2.52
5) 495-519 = 2.86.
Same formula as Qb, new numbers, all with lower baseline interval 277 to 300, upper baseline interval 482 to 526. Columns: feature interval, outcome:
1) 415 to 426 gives 0.4 kPa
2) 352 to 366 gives -0.3 kPa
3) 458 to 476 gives 0.2 kPa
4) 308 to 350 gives -1.0 kPa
